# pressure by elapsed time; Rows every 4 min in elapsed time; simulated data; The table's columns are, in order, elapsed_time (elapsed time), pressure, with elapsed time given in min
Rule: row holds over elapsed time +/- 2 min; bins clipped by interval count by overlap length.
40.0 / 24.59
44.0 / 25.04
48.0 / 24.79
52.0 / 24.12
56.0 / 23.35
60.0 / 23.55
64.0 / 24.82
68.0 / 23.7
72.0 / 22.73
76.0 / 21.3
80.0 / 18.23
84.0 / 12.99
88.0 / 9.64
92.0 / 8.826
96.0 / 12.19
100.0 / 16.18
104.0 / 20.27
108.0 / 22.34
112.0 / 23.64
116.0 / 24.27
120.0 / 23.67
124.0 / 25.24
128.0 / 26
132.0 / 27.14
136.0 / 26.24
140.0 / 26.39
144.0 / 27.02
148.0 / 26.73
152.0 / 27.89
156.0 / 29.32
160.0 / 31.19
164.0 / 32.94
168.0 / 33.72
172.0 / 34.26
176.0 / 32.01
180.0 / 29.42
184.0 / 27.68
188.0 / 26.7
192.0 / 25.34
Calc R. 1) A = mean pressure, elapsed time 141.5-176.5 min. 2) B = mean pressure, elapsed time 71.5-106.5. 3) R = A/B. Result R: 1.95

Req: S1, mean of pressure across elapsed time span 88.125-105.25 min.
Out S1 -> 13.6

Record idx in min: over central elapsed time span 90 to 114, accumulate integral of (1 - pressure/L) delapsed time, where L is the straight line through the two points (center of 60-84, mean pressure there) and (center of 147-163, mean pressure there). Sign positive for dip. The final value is 7.1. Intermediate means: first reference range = 21.5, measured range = 17.2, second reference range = 29.2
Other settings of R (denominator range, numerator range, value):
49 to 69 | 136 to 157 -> 1.14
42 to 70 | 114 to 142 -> 1.06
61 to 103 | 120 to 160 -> 1.56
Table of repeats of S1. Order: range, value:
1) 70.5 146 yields 20.7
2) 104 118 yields 23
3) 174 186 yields 29.7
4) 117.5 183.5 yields 28.6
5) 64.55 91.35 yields 18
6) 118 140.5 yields 25.7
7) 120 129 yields 25.1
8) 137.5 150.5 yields 26.7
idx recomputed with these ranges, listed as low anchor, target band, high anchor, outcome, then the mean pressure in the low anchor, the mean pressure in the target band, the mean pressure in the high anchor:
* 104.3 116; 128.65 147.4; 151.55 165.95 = 0.4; 22.8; 26.6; 30.6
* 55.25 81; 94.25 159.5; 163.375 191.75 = 6.7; 22.7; 24.2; 30.5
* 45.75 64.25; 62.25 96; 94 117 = 7.3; 24.1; 17.4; 19.6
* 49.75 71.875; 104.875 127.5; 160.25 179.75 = 3.6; 23.8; 23.8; 32.7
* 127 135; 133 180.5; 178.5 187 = -3.9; 26.6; 29.7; 28.3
